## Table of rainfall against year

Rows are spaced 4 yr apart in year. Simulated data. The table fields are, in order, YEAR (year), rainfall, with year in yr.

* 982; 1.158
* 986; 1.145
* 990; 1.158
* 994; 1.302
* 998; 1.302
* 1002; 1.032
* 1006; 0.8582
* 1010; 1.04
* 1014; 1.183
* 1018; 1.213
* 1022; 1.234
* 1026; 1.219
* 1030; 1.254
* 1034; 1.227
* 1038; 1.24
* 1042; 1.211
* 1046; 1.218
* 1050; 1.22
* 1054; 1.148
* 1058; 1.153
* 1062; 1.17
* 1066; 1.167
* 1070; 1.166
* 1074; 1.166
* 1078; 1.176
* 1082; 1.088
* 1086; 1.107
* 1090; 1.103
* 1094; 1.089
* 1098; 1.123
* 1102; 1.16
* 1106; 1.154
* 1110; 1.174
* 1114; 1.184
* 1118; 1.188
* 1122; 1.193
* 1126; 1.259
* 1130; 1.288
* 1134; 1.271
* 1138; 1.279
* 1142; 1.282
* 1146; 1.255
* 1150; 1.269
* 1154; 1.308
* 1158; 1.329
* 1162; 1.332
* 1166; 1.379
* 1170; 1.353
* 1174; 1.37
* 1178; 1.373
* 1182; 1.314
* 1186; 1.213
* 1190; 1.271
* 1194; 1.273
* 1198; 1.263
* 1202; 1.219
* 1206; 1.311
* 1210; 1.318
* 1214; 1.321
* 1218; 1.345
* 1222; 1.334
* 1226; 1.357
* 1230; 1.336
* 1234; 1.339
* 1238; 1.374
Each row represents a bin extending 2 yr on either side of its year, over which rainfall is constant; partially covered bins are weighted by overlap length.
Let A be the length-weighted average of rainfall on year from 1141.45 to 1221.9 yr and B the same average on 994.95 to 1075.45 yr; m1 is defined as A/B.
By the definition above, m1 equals 1.11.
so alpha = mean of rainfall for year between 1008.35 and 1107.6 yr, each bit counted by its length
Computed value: 1.17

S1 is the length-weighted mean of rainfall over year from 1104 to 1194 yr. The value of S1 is 1.27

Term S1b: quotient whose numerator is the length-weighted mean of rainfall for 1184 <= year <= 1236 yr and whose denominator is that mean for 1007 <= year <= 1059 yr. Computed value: 1.09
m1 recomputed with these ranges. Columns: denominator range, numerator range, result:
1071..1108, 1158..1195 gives 1.17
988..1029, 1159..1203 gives 1.13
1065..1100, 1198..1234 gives 1.16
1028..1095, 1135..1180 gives 1.13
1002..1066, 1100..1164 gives 1.07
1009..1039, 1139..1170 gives 1.09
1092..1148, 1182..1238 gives 1.08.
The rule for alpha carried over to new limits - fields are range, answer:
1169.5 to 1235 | 1.31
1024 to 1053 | 1.22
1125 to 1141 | 1.28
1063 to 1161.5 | 1.2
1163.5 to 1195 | 1.32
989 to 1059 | 1.18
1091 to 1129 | 1.17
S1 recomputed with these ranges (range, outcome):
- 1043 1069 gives 1.18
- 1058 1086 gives 1.15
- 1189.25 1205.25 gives 1.26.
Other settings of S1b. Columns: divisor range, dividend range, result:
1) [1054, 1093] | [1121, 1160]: 1.12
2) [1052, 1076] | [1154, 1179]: 1.16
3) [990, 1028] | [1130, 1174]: 1.13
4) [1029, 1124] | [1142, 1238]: 1.12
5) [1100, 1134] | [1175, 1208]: 1.06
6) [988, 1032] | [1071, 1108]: 0.97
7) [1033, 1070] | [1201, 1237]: 1.11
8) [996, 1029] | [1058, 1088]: 1.01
